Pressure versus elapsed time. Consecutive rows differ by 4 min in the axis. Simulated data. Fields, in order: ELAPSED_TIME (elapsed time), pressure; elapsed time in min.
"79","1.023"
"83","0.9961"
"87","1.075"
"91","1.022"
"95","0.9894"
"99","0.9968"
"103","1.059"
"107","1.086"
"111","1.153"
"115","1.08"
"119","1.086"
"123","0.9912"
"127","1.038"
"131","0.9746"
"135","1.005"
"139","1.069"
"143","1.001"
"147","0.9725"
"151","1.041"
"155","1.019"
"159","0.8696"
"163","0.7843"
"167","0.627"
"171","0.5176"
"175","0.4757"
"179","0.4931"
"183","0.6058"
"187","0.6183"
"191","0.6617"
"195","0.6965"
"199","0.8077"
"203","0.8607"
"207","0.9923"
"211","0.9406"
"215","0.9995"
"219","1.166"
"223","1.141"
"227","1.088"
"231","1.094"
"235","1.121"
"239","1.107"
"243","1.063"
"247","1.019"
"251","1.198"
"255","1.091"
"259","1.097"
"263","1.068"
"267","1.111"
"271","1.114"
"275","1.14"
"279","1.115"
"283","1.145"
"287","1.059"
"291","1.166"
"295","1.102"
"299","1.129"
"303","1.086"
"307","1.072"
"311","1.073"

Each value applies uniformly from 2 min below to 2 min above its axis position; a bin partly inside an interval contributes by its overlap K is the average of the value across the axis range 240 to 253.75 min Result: 1.09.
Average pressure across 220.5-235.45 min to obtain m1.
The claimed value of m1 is 1.11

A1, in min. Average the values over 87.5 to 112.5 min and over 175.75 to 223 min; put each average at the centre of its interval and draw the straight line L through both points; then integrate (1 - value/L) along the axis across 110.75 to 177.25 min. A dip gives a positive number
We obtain 2.38 min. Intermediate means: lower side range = 1.05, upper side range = 0.809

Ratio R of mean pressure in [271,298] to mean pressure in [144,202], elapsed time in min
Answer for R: 1.5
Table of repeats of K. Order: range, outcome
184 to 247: 0.954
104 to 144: 1.05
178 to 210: 0.731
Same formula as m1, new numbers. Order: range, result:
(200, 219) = 0.964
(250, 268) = 1.11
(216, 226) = 1.13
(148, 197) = 0.706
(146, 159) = 0.992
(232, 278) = 1.1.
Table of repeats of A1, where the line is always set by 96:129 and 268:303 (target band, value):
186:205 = 6.17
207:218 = 1.02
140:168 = 4.05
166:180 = 7.21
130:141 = 0.48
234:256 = 0.11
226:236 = 0.00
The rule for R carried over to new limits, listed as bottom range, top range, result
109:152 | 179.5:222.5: 0.80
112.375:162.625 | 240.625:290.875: 1.10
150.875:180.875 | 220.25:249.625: 1.54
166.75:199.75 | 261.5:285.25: 1.85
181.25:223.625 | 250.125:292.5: 1.30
